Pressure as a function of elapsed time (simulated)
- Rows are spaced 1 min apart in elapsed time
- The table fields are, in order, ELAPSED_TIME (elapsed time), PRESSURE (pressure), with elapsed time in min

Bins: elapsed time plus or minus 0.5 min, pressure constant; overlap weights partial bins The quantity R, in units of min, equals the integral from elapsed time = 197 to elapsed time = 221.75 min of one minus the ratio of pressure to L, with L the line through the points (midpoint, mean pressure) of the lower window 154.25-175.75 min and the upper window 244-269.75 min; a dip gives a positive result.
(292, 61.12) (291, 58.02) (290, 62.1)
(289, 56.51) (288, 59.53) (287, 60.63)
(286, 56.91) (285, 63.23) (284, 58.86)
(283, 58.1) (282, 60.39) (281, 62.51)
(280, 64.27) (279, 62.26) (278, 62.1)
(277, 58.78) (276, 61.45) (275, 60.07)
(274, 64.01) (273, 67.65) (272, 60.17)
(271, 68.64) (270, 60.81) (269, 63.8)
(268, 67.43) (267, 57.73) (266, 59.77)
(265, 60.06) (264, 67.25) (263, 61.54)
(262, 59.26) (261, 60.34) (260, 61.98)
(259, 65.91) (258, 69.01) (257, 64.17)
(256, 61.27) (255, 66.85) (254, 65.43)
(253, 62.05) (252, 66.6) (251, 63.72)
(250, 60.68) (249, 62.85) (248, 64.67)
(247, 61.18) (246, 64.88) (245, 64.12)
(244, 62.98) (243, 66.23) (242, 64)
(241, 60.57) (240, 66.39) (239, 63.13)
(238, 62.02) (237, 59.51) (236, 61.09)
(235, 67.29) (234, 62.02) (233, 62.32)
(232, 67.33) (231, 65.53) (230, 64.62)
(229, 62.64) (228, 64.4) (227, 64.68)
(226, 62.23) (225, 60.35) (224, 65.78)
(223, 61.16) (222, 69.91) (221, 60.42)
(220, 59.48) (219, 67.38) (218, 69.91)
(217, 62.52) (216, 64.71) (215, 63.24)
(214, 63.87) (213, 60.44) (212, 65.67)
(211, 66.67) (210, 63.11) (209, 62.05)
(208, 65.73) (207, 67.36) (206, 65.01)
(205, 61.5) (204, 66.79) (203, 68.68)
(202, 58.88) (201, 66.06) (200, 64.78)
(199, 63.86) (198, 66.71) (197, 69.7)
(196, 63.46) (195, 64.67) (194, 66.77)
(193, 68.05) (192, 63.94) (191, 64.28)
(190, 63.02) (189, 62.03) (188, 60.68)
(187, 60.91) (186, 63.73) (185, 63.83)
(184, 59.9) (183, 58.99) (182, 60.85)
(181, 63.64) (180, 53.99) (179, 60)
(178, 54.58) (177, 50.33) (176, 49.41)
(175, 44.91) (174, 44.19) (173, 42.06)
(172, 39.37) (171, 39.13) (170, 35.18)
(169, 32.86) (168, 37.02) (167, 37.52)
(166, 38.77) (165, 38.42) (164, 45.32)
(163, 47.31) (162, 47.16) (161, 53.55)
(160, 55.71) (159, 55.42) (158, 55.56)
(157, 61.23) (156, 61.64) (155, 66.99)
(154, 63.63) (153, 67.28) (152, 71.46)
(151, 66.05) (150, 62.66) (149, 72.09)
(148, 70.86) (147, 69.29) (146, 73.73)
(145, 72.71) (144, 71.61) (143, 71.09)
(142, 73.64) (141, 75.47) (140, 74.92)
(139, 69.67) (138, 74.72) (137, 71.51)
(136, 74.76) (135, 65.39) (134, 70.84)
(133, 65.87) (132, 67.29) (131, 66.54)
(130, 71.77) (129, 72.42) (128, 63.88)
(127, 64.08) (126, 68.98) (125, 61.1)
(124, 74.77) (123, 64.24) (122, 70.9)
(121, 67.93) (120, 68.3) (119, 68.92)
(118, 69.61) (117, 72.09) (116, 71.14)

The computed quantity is -4.4 min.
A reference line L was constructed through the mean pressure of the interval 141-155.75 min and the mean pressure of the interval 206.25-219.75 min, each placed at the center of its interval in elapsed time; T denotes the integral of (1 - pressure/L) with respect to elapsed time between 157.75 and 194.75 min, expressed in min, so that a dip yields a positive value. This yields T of 8.19 min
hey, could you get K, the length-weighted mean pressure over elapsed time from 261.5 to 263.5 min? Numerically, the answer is 60.4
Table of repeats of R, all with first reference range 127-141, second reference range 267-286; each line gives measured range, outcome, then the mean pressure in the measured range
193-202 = 0.1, 65.5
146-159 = 0.6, 65.6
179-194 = 1.1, 62.1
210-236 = 0.4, 64.1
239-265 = -0.1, 63.7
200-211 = 0.2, 64.6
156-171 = 4.9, 46.1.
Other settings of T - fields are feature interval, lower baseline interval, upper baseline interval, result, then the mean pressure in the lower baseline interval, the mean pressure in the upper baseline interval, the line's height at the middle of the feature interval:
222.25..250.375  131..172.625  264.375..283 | -0.8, 60.1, 62.2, 61.6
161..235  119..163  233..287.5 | 6.9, 67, 62.7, 65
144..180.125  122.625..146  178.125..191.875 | 6.3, 70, 61.1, 65.1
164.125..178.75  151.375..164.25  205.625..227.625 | 4.3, 58.2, 64.2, 59.6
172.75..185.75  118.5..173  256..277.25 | 1.5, 61.8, 62.9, 62.1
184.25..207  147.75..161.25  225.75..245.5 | -0.4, 63.2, 63.7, 63.4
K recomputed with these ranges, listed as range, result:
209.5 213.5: 64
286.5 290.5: 59.7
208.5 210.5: 62.6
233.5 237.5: 62.5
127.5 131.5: 68.7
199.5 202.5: 63.2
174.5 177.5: 48.2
